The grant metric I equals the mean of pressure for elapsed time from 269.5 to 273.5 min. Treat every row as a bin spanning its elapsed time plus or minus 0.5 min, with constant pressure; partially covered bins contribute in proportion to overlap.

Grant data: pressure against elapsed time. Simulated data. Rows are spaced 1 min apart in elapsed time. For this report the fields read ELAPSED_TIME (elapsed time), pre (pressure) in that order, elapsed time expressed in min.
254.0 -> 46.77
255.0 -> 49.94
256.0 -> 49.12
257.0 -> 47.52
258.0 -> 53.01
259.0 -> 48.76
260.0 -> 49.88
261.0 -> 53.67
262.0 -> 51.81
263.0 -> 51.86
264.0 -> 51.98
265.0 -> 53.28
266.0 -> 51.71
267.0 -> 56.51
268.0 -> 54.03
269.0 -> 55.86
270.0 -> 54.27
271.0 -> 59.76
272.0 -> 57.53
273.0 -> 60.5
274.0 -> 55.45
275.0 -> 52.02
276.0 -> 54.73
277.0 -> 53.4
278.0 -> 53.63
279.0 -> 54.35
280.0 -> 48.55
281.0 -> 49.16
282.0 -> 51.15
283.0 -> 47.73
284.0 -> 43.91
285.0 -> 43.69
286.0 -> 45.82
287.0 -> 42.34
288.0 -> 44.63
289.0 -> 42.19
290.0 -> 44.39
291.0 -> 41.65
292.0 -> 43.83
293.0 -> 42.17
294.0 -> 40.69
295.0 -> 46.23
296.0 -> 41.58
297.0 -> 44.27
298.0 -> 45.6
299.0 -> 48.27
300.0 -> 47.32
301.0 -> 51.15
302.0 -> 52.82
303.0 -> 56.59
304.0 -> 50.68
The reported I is 58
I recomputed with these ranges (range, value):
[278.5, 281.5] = 50.7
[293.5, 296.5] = 42.8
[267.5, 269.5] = 54.9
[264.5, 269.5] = 54.3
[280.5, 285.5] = 47.1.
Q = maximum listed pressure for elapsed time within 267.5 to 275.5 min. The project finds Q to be 60.5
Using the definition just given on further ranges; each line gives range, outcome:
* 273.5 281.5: 55.45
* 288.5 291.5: 44.39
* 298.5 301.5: 51.15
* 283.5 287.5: 45.82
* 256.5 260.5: 53.01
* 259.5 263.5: 53.67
